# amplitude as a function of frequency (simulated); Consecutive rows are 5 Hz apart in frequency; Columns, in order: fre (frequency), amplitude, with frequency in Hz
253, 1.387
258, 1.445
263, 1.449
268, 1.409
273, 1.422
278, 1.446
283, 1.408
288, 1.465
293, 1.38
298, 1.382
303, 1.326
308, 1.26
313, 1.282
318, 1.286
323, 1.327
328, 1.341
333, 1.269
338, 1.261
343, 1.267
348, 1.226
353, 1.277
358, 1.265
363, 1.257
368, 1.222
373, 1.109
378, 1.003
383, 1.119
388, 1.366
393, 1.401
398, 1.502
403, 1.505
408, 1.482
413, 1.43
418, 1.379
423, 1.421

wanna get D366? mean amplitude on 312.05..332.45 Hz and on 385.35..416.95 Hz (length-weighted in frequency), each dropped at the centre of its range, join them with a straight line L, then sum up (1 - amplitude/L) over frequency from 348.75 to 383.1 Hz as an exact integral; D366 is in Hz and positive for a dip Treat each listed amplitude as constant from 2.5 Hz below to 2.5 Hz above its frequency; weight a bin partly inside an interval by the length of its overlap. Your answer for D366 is 4.9 Hz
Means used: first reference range 1.31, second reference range 1.44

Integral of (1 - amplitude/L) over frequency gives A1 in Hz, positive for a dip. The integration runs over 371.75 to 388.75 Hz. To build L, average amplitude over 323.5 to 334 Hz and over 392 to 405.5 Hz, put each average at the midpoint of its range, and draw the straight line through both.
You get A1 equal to 3.6 Hz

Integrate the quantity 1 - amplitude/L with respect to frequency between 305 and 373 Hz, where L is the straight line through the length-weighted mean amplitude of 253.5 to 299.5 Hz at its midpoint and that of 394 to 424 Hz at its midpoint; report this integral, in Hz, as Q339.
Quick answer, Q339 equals 8.0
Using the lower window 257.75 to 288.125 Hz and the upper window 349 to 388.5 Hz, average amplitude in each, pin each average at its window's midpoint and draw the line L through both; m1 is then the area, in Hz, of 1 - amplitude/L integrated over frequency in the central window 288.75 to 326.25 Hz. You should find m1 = 0.53 Hz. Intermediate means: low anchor 1.43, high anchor 1.19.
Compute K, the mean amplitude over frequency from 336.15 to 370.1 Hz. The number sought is 1.25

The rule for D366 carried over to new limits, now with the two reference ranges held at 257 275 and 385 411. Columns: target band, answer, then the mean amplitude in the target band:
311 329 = 1.62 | 1.31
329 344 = 1.72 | 1.27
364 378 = 2.87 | 1.15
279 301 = 0.36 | 1.41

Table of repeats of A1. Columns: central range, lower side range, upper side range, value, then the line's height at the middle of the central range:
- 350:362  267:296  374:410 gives 0.80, 1.36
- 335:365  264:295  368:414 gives 2.12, 1.36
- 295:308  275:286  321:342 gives 0.35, 1.37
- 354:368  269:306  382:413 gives 1.52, 1.41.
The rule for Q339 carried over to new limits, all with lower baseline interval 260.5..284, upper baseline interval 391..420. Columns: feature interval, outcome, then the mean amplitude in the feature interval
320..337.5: 1.61 Hz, 1.31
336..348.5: 1.61 Hz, 1.25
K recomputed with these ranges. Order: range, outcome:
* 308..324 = 1.29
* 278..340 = 1.34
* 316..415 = 1.3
